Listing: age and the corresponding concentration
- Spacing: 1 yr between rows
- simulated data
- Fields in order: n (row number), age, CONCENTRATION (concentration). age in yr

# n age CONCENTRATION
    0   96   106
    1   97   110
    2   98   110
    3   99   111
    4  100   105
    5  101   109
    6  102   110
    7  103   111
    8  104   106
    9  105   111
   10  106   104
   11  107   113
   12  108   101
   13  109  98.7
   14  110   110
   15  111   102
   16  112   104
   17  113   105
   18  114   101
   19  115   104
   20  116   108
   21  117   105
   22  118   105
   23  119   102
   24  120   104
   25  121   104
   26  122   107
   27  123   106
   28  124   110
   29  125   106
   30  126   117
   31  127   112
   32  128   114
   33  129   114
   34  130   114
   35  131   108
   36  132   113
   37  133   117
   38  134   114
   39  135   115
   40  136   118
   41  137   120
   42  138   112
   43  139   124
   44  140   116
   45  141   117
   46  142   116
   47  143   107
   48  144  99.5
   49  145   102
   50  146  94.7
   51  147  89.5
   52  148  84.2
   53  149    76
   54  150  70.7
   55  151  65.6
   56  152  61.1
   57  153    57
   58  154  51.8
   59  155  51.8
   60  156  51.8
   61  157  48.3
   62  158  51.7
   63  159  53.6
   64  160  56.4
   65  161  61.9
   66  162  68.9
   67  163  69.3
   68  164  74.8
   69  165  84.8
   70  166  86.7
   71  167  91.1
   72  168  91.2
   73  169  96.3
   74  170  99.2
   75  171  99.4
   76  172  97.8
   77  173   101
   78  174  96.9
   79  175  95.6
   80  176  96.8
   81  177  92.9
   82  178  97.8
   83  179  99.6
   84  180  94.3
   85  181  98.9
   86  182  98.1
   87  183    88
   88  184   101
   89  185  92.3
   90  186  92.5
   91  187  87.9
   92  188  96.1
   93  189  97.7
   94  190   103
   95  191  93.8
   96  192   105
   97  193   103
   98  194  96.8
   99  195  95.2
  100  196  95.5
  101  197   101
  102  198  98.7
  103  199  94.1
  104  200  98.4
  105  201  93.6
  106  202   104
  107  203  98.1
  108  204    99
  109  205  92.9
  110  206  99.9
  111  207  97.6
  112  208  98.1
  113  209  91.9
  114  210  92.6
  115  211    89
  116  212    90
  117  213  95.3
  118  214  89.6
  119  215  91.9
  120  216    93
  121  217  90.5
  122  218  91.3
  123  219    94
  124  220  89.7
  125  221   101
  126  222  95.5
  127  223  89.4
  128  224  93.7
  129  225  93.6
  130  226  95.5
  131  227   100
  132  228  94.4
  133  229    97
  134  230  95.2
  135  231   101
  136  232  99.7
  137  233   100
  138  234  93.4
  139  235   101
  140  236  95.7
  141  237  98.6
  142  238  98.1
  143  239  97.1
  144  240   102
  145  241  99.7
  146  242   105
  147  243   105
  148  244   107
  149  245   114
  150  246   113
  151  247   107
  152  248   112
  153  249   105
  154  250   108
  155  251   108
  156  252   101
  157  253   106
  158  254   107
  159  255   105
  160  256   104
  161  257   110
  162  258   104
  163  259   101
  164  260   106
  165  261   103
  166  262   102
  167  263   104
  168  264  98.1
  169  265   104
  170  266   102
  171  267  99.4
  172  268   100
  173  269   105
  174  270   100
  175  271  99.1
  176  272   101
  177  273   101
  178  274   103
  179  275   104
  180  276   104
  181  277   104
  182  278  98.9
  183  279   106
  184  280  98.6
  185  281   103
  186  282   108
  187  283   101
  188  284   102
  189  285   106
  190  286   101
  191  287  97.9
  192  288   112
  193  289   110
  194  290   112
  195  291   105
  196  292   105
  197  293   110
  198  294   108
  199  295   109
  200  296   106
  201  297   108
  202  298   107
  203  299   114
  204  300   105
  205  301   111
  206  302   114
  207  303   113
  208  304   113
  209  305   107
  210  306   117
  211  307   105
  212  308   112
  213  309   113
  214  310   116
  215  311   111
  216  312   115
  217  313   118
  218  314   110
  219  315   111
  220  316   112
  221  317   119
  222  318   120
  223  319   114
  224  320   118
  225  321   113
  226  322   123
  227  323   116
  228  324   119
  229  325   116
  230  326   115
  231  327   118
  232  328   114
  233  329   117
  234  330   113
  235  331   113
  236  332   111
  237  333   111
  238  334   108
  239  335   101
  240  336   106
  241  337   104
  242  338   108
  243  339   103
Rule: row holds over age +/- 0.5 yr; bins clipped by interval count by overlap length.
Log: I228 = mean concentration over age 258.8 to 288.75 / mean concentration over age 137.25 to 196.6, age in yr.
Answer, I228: 1.2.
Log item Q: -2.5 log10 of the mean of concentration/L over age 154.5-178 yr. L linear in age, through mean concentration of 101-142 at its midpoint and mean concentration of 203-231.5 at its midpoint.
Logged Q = 0.27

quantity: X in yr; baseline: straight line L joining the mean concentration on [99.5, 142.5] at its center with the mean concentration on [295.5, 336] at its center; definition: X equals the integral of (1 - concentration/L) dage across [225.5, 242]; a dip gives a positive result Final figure 1.96 yr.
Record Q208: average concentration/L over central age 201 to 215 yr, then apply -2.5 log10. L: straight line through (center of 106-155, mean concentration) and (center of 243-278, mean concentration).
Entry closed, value 0.09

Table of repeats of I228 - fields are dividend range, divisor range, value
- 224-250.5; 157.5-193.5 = 1.13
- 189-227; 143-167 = 1.34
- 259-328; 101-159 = 1.09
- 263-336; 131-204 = 1.19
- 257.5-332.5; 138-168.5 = 1.36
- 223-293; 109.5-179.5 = 1.09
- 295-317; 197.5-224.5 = 1.18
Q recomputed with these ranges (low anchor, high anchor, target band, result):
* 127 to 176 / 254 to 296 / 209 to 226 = 0.06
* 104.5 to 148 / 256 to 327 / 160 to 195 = 0.17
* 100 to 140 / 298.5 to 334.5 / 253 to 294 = 0.09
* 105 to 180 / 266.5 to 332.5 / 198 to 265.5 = 0.04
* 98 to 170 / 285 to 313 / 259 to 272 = 0.05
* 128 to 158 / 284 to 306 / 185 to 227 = 0.05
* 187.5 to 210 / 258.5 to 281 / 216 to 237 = 0.04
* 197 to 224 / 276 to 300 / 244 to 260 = -0.07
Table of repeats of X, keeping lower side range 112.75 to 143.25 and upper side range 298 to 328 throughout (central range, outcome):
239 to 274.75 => 2.78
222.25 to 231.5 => 1.40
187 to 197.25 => 1.27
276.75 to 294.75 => 1.35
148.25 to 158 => 4.53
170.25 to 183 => 1.67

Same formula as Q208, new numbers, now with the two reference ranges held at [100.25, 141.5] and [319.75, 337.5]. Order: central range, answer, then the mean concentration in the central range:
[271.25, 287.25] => 0.10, 102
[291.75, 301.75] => 0.04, 109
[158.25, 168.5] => 0.44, 73.3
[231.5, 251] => 0.08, 103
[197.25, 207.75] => 0.14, 97.7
